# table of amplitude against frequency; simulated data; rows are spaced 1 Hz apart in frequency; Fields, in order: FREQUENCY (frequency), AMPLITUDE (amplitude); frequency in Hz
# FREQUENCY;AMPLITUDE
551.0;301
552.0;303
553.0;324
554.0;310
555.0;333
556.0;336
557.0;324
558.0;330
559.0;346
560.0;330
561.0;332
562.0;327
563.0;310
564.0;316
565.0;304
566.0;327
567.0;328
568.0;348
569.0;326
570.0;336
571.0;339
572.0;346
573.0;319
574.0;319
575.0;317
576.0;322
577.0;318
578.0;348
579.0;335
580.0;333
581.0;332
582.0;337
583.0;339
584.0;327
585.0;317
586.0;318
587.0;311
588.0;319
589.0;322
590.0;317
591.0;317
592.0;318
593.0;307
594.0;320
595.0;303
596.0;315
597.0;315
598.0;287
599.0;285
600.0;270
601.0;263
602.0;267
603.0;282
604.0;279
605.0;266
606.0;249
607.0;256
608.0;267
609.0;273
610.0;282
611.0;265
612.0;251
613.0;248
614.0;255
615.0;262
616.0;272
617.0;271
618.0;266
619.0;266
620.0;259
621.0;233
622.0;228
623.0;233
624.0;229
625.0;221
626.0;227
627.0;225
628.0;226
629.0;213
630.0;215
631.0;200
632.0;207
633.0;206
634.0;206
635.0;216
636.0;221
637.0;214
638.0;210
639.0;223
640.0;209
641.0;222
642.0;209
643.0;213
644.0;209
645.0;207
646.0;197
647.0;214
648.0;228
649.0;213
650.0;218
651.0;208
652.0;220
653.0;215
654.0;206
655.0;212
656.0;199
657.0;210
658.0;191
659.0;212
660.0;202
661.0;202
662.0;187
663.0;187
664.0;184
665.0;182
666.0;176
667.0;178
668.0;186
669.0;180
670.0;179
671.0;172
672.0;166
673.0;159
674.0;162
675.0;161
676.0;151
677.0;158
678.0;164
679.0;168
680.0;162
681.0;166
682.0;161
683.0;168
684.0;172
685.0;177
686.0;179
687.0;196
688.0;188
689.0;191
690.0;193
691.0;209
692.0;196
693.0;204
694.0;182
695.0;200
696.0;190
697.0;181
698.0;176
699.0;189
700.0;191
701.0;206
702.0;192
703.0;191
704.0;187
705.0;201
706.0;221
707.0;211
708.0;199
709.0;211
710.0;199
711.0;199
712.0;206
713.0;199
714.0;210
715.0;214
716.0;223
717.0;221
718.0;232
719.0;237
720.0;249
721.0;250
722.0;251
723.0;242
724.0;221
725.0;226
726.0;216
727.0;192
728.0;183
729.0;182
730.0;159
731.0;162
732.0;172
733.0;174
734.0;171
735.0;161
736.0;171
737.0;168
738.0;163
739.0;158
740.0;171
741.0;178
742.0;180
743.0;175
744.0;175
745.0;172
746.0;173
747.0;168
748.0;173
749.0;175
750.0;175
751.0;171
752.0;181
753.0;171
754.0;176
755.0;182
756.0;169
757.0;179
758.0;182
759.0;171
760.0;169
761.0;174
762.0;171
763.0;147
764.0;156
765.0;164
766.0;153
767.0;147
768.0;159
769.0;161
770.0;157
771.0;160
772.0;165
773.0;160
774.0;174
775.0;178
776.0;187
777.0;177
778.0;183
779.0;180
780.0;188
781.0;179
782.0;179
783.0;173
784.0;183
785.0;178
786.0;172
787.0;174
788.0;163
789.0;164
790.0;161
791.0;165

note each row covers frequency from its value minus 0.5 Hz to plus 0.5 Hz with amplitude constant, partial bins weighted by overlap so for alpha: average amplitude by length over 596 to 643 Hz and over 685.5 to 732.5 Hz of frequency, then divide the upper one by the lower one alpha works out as 0.83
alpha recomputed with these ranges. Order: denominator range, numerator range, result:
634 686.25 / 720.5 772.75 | 0.92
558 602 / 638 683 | 0.60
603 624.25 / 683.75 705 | 0.74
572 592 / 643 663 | 0.64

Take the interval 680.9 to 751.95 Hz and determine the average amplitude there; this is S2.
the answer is 192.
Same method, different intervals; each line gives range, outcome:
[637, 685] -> 191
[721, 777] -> 176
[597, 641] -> 245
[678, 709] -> 188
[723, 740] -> 182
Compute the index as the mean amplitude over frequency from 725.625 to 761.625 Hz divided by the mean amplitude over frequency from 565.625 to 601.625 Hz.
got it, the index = 0.5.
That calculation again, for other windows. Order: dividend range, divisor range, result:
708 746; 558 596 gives 0.60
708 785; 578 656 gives 0.71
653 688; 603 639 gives 0.75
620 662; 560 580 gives 0.65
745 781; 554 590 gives 0.52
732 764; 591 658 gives 0.71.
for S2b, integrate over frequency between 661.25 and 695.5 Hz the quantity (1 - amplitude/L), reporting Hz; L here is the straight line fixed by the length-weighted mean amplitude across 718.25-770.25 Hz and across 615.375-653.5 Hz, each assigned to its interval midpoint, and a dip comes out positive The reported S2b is 4.6 Hz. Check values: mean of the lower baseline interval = 223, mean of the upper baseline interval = 180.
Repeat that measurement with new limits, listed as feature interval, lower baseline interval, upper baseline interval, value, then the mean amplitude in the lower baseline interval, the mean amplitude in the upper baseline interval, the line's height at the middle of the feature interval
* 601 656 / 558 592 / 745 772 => 9.4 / 327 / 168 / 280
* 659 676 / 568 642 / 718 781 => 4.0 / 276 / 180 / 234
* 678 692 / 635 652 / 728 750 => 1.1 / 214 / 171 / 195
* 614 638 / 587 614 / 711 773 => 3.3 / 286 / 183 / 268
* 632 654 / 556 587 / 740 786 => 4.6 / 328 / 172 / 270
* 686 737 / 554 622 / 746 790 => 2.9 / 303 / 171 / 212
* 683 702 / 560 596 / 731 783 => 3.1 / 324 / 171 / 226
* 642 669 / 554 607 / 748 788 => 5.9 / 315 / 171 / 258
